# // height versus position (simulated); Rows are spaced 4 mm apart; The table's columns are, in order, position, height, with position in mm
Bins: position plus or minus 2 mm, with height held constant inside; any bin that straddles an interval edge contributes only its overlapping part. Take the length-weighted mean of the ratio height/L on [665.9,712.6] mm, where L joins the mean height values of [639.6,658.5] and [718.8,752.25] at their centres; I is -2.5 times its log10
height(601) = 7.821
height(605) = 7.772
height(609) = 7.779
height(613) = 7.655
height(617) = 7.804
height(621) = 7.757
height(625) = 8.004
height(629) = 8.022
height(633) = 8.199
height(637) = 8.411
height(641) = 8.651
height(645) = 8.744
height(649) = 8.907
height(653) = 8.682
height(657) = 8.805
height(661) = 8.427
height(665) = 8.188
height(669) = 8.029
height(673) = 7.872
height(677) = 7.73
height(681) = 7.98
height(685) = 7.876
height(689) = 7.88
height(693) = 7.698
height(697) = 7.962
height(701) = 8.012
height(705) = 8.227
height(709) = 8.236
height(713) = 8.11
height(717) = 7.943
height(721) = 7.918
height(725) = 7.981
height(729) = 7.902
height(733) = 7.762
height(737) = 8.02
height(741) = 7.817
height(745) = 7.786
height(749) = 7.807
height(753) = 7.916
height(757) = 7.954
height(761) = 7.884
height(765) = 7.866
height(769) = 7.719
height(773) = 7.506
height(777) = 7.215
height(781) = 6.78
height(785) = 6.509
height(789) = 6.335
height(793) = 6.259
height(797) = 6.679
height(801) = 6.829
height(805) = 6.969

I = 0.05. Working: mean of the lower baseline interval 8.76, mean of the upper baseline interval 7.88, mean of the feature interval 7.97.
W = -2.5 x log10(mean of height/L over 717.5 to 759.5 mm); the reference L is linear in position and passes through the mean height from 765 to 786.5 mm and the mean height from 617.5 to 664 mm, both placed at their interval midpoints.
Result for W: -0.05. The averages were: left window 8.39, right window 7.23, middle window 7.89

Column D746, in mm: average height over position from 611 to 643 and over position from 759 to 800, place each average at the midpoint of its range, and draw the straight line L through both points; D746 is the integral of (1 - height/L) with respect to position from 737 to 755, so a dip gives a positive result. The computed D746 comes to -1.4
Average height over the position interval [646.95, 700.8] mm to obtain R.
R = 8.15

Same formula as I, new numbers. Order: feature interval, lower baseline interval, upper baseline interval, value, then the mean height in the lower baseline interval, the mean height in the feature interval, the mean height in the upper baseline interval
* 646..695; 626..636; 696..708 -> -0.01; 8.13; 8.18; 8.09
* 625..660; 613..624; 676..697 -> -0.10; 7.78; 8.52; 7.85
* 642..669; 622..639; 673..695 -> -0.08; 8.14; 8.58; 7.84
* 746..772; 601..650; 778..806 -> -0.13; 8.11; 7.84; 6.63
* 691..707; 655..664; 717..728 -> 0.03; 8.57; 7.97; 7.94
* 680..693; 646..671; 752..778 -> 0.06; 8.52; 7.87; 7.73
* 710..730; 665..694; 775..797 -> -0.08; 7.89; 7.99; 6.62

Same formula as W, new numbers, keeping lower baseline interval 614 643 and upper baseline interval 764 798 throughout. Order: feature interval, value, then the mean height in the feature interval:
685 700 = -0.03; 7.86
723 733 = -0.08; 7.91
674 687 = -0.02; 7.86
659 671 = -0.05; 8.21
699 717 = -0.09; 8.12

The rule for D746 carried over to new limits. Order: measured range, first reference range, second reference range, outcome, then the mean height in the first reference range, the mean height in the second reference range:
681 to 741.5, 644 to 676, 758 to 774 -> 1.1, 8.43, 7.77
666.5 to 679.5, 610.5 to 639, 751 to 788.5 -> -0.2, 7.98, 7.44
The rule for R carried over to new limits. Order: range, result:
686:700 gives 7.86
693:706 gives 8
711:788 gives 7.69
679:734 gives 7.97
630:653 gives 8.57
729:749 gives 7.85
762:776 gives 7.68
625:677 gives 8.37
